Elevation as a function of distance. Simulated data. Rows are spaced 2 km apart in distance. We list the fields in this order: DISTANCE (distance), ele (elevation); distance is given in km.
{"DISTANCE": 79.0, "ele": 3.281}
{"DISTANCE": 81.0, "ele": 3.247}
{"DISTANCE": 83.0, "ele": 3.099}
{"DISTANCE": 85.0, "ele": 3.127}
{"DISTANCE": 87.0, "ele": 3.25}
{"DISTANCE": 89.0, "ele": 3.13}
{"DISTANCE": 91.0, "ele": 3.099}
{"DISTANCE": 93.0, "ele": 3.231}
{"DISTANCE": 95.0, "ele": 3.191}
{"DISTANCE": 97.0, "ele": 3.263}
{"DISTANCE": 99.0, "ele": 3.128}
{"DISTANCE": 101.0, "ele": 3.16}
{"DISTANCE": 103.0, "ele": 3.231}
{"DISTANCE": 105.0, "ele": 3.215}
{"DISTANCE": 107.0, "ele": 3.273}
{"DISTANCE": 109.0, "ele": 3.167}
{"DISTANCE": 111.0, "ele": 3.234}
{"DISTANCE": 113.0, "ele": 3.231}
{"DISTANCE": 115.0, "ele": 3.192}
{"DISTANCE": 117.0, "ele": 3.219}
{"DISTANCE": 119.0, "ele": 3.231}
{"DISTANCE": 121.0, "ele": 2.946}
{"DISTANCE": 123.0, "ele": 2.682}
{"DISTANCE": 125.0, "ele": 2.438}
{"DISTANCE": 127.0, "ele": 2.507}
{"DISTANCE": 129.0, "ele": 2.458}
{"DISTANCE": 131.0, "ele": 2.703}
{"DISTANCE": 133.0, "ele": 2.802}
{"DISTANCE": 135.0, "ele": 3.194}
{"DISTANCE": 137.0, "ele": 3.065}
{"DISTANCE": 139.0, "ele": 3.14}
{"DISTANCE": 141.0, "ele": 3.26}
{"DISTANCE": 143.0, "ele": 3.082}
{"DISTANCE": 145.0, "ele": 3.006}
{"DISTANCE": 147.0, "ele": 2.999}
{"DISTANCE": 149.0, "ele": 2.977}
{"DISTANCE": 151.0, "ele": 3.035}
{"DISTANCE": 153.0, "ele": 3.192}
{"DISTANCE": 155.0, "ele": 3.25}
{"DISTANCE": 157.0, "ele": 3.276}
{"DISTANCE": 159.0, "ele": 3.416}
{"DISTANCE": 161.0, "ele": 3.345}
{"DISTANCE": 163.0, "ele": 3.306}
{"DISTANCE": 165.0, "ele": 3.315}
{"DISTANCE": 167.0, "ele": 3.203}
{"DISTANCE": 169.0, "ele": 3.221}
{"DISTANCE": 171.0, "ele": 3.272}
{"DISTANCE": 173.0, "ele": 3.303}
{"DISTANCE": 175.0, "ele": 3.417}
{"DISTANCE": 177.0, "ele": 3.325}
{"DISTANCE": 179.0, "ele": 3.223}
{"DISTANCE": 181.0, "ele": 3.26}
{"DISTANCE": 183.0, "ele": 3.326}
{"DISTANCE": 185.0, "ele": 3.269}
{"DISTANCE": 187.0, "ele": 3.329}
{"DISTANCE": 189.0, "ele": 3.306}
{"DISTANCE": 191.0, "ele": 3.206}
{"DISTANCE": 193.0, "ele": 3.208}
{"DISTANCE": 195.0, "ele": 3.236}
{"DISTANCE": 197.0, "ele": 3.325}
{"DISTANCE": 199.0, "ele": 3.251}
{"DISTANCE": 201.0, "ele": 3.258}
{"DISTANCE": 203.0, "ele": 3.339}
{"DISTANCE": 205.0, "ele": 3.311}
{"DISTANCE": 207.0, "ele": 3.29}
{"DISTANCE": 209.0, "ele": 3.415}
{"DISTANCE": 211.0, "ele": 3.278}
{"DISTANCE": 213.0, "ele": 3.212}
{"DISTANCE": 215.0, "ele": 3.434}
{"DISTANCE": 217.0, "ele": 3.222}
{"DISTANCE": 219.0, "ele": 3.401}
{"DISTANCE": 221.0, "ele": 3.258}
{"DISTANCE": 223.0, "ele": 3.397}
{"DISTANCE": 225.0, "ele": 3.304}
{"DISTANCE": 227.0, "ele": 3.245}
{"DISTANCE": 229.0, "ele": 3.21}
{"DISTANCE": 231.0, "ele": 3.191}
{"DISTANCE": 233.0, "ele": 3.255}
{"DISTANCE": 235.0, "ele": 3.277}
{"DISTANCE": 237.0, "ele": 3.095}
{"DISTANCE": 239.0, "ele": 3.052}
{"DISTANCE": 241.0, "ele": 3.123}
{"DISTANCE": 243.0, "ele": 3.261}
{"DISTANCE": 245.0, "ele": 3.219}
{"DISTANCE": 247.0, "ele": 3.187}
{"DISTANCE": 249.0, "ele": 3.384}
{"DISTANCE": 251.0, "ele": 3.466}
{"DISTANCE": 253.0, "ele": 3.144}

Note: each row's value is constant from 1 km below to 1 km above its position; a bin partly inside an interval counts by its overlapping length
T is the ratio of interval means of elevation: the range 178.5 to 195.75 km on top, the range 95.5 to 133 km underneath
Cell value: 1.08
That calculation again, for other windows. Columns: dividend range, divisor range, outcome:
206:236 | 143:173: 1.03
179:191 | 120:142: 1.16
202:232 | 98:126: 1.07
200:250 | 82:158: 1.06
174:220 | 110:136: 1.13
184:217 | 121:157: 1.12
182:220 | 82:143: 1.08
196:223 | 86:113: 1.03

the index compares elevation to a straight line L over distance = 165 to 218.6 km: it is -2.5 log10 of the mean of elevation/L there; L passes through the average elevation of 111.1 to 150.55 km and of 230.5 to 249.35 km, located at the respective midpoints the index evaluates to -0.066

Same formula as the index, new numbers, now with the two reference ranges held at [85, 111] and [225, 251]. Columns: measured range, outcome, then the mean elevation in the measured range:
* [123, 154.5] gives 0.10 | 2.92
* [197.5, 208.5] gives -0.03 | 3.3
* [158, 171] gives -0.03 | 3.3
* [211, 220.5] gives -0.03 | 3.31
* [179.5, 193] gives -0.02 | 3.27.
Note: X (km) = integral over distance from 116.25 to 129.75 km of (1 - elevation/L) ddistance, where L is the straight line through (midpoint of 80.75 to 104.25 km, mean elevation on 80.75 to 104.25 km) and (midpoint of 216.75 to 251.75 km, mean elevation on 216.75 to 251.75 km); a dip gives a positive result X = 1.7 km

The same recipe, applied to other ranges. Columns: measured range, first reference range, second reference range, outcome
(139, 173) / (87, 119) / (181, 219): 0.5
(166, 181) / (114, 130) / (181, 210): -0.6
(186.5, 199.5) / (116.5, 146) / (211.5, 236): -0.4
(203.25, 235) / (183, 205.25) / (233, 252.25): -0.4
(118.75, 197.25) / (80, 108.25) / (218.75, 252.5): 2.3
